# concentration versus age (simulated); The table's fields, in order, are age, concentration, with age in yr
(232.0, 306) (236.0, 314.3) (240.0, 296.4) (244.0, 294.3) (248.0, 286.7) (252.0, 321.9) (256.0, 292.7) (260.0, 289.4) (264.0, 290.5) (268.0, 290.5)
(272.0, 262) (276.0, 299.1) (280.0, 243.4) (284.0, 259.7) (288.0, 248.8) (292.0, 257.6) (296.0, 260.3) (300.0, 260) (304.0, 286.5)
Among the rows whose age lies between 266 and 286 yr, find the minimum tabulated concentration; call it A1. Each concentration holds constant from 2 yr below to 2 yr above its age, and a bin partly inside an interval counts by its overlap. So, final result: 243.4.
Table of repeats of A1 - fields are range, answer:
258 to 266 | 289.4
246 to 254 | 286.7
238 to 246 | 294.3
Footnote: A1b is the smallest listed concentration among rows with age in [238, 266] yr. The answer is 286.7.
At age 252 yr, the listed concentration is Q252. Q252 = 321.9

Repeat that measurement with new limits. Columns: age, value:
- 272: 262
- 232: 306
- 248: 286.7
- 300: 260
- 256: 292.7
